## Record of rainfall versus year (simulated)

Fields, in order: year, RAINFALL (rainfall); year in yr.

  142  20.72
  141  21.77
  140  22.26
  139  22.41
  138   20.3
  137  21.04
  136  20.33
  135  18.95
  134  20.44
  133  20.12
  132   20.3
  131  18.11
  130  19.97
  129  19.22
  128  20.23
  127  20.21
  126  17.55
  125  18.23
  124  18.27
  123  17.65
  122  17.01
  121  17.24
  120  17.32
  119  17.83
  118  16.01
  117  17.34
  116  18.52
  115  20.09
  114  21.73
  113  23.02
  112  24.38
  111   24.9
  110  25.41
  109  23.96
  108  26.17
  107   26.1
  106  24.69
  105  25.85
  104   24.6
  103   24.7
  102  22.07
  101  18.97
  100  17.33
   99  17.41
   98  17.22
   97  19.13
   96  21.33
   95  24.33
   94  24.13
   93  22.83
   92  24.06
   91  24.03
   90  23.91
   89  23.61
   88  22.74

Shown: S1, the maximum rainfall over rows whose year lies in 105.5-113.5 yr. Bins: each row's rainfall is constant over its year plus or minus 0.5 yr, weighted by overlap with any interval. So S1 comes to 26.17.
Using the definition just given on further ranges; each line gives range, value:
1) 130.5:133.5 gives 20.3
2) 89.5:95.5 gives 24.33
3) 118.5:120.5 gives 17.83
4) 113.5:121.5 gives 21.73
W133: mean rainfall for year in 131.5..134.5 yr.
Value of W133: 20.3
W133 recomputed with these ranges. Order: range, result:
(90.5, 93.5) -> 23.6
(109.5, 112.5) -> 24.9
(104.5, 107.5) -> 25.5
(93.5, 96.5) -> 23.3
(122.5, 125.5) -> 18.1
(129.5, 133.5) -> 19.6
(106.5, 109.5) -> 25.4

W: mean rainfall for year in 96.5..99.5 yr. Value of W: 17.9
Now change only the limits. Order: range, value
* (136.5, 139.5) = 21.2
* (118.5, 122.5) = 17.4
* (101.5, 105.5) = 24.3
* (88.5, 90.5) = 23.8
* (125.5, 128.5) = 19.3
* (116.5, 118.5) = 16.7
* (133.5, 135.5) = 19.7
